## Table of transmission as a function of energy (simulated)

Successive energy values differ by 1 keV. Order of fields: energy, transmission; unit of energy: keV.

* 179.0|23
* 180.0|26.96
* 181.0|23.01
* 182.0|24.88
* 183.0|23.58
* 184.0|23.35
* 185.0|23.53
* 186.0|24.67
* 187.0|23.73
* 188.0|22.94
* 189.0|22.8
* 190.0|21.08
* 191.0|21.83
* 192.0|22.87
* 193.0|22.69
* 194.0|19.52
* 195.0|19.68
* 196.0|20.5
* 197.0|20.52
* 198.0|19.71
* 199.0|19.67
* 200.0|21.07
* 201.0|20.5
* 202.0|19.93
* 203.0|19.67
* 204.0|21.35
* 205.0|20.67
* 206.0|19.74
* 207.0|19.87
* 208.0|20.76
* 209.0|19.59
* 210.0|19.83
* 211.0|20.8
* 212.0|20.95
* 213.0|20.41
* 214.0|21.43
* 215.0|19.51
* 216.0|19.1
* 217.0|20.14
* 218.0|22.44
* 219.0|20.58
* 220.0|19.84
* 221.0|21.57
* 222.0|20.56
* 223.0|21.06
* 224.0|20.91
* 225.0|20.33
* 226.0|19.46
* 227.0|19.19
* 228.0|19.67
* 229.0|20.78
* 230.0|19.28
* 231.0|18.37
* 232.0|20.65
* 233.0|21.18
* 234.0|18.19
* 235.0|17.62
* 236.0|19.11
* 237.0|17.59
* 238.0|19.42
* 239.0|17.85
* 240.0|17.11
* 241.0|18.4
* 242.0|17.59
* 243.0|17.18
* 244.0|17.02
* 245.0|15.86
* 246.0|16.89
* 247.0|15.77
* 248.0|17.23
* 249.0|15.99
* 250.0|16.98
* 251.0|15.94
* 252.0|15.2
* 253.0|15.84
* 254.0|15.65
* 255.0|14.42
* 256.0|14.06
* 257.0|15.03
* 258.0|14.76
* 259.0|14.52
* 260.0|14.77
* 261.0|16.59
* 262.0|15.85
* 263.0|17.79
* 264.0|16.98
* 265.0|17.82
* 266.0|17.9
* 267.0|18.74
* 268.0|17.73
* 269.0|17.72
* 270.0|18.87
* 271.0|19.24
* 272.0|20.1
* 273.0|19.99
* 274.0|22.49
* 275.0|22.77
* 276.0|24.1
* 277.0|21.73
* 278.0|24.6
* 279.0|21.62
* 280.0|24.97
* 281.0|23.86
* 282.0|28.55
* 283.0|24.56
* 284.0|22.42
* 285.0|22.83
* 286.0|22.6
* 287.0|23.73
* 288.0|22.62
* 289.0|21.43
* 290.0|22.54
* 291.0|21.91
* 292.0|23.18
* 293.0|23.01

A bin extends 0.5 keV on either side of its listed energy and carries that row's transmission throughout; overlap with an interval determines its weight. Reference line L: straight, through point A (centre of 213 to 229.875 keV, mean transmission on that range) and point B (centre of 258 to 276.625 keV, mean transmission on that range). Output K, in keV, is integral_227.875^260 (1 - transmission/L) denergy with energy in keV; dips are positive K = 3.8 keV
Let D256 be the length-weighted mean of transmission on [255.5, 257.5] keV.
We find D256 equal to 14.5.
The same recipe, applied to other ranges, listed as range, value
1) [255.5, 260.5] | 14.6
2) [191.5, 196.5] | 21.1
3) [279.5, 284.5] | 24.9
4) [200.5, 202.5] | 20.2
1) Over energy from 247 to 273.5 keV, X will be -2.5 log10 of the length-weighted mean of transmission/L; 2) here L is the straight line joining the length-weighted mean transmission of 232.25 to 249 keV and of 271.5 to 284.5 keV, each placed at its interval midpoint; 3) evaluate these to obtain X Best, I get 0.23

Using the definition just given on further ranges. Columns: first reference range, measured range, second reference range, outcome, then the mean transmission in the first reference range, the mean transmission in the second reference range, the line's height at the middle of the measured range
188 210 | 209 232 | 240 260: -0.09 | 20.7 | 16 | 18.7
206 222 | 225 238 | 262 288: 0.07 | 20.4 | 21.3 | 20.7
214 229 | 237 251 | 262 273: 0.13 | 20.4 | 18.3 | 19.3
